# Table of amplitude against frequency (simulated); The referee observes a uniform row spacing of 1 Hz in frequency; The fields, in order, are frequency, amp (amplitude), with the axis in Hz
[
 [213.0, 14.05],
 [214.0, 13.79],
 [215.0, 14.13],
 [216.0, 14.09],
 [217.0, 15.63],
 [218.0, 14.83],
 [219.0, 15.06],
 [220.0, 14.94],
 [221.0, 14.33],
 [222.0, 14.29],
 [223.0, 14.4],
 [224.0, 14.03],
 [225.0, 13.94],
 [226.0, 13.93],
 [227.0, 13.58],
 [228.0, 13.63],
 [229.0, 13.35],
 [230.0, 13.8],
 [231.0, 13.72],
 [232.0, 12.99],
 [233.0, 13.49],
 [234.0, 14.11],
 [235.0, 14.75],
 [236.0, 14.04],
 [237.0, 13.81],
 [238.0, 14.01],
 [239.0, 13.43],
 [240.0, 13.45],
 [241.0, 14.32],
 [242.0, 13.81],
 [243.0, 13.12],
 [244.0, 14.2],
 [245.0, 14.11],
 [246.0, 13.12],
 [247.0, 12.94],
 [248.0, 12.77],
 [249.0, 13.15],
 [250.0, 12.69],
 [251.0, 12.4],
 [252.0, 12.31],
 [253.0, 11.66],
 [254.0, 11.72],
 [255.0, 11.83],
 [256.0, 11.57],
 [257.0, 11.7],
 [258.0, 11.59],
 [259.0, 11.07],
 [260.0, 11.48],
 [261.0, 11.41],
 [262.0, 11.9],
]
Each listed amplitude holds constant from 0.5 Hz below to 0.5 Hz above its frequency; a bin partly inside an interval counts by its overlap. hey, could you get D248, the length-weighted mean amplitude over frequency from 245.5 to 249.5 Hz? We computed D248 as 13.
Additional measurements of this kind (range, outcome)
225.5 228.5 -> 13.7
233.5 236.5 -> 14.3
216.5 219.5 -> 15.2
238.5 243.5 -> 13.6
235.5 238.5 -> 14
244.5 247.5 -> 13.4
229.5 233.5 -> 13.5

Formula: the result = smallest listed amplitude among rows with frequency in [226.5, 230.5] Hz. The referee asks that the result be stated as 13.35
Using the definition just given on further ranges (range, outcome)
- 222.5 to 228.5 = 13.58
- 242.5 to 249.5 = 12.77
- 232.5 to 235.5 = 13.49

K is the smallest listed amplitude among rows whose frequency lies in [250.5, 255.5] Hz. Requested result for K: 11.66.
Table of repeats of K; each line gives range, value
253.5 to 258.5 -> 11.57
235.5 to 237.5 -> 13.81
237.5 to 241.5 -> 13.43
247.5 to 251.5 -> 12.4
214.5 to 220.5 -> 14.09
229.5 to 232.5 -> 12.99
